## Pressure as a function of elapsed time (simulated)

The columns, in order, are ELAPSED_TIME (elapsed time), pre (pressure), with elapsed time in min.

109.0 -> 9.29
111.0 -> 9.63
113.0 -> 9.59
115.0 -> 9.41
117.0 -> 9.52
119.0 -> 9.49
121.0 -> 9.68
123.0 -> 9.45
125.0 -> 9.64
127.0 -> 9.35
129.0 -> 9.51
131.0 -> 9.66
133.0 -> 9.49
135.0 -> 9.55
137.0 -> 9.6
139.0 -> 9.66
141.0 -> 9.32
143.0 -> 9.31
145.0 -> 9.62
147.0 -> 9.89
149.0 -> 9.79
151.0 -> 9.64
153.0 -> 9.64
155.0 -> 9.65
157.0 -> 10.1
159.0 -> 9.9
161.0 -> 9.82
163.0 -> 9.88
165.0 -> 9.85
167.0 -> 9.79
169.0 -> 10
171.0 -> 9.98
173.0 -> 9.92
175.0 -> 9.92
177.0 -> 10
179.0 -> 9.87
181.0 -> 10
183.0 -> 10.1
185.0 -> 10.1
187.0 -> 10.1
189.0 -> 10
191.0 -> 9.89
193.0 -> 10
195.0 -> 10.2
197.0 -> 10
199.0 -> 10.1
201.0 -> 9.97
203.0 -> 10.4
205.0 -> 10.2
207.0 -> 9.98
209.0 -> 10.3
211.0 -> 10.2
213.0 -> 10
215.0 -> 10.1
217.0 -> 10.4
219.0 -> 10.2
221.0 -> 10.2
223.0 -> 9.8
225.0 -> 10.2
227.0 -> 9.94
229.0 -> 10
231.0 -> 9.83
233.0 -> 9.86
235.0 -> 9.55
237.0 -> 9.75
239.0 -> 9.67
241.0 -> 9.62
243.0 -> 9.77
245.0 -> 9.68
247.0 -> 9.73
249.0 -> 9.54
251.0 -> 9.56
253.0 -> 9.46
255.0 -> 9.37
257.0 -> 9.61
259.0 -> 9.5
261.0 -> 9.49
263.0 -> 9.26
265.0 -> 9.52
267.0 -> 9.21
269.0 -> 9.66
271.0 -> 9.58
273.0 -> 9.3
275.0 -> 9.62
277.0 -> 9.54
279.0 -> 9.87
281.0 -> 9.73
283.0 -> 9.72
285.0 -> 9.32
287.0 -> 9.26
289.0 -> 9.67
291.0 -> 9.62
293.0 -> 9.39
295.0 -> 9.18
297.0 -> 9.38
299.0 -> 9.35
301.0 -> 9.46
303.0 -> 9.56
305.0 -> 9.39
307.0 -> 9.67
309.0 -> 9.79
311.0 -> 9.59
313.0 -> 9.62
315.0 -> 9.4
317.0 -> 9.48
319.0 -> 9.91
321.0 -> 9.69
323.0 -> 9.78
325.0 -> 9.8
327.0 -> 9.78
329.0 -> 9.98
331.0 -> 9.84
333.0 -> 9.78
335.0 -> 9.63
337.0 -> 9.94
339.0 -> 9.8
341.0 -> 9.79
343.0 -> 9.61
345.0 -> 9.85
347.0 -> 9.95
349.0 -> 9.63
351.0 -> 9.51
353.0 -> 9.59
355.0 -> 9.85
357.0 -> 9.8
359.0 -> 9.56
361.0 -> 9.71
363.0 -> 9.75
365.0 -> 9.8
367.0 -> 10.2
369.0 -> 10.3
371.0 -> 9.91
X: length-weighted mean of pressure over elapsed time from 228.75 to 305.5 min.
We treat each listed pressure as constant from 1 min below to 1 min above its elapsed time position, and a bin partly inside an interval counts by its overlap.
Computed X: 9.55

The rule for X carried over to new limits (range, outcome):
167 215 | 10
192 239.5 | 10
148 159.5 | 9.78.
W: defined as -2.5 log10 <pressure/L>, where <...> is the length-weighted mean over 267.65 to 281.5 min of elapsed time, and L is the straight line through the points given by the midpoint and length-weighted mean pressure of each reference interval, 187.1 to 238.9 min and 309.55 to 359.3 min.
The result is 0.03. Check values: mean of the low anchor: 10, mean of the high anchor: 9.73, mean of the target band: 9.6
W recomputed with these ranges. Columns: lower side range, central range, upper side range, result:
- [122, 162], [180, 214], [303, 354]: -0.05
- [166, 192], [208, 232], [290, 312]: -0.03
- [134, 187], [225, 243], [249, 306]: -0.02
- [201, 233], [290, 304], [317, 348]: 0.05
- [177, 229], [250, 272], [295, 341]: 0.04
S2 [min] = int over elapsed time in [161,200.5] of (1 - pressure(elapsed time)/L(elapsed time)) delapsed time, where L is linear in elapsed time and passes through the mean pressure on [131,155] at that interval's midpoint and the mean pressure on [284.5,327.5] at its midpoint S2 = -1.6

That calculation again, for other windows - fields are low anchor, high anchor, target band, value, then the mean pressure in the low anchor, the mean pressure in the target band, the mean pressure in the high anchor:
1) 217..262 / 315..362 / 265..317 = 1.3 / 9.76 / 9.51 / 9.74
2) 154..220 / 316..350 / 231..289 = 2.0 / 10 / 9.57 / 9.78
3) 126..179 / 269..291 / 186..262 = -2.1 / 9.73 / 9.9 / 9.57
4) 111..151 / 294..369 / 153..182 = -0.9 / 9.56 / 9.9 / 9.69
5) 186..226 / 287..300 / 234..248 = 0.2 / 10.1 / 9.68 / 9.42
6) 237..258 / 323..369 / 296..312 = 0.3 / 9.61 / 9.52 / 9.79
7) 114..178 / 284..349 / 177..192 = -0.5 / 9.69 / 10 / 9.63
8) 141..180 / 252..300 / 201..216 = -0.7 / 9.81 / 10.2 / 9.48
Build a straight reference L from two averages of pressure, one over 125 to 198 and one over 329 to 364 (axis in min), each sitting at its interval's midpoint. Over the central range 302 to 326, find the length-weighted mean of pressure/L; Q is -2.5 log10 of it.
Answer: 0.01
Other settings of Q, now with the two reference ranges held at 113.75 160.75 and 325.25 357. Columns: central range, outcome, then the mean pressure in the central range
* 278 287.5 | 0.014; 9.6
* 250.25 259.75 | 0.023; 9.5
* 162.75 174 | -0.030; 9.9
